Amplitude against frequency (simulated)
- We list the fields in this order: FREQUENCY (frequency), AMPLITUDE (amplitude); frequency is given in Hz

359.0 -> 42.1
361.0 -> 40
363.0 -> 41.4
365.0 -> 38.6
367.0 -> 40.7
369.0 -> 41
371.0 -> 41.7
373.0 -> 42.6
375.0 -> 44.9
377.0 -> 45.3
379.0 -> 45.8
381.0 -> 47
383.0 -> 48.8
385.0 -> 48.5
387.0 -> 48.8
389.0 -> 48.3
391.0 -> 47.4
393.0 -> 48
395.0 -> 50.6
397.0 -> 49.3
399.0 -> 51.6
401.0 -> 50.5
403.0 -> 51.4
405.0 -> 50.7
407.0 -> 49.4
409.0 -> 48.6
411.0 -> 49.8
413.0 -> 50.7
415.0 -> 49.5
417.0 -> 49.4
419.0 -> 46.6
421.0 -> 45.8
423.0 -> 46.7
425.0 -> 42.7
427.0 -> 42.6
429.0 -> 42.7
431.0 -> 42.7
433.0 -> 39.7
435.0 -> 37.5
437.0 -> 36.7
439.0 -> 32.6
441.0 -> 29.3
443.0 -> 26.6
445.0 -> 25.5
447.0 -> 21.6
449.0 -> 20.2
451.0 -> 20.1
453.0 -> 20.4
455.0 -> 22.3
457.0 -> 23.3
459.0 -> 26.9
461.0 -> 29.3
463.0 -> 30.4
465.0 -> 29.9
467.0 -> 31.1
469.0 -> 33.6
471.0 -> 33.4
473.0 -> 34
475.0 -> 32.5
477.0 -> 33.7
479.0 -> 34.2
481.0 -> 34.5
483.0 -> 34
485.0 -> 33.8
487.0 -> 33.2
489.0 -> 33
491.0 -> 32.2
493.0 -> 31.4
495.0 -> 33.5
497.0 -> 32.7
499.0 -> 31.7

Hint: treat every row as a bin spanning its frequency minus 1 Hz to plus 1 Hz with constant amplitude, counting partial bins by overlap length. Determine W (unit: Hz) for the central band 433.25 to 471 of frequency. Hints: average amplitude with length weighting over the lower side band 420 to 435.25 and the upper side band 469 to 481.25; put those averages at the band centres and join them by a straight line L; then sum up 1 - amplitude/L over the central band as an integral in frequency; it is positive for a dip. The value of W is 9.9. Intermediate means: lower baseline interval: 42.8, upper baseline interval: 33.7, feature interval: 28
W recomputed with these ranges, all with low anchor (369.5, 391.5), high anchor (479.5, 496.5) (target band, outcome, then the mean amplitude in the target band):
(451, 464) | 4.2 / 25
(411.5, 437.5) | -2.2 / 44.4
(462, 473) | 1.2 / 31.9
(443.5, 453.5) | 4.2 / 21.9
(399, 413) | -2.3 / 50.2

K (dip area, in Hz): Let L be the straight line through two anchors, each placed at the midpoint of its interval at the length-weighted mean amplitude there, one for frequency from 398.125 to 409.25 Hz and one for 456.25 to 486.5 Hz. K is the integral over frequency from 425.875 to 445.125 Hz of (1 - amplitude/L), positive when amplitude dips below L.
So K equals 2.7 Hz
